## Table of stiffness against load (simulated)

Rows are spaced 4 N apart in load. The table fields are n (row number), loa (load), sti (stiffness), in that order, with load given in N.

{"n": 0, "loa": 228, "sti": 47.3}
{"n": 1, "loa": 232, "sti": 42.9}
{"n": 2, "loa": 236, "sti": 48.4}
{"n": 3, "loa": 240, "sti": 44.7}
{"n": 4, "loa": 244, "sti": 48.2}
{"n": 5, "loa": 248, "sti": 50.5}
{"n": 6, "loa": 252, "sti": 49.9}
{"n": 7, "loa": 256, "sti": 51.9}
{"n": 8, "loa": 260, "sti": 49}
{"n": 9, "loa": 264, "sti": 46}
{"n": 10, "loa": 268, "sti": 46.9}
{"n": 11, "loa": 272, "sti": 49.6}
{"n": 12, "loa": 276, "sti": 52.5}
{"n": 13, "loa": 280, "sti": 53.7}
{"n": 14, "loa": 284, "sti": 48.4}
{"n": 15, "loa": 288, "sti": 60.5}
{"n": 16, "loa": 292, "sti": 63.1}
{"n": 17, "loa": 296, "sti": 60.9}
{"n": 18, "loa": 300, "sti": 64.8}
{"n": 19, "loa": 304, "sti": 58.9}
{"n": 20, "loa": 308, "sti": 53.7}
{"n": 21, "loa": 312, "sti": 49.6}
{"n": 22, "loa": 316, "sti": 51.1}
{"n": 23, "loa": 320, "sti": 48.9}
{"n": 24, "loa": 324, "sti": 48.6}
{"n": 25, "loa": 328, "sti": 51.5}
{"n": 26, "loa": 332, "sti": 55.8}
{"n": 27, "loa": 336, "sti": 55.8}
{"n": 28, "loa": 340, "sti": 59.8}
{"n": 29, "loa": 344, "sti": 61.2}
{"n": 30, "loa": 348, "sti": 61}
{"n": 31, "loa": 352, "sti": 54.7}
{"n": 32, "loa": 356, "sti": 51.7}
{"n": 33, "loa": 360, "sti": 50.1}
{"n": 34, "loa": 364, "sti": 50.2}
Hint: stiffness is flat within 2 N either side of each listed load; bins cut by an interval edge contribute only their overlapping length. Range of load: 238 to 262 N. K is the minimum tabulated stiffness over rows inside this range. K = 44.7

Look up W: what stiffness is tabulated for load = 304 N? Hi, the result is 58.9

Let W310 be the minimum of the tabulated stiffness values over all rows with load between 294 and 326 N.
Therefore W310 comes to 48.6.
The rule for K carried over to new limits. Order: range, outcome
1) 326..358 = 51.5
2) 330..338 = 55.8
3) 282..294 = 48.4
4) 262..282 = 46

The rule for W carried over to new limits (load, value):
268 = 46.9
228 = 47.3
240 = 44.7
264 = 46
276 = 52.5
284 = 48.4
